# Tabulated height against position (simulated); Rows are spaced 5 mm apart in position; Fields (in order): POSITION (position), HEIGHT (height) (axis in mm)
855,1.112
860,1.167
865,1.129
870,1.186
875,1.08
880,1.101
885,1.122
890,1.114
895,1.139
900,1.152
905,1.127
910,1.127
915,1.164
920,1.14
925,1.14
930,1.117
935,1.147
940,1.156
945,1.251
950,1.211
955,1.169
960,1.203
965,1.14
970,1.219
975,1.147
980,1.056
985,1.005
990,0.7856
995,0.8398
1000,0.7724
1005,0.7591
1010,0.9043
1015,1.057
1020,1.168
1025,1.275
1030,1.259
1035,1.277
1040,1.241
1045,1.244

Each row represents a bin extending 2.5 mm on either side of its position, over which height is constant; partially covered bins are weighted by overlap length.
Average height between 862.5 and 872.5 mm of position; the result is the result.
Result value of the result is 1.16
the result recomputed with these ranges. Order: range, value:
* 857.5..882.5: 1.13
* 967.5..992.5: 1.04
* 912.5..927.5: 1.15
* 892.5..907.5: 1.14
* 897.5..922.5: 1.14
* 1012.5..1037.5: 1.21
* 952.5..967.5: 1.17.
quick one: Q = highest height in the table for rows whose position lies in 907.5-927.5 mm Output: 1.164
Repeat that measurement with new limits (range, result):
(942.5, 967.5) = 1.251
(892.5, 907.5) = 1.152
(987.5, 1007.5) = 0.8398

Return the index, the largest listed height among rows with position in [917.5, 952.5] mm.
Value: 1.251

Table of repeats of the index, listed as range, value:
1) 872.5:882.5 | 1.101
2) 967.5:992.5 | 1.219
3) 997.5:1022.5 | 1.168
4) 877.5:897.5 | 1.139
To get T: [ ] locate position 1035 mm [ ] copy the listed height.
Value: 1.277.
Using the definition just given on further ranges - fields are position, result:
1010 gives 0.9043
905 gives 1.127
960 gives 1.203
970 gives 1.219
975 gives 1.147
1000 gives 0.7724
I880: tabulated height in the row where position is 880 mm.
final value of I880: 1.101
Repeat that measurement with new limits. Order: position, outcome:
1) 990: 0.7856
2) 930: 1.117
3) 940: 1.156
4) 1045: 1.244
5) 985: 1.005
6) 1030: 1.259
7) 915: 1.164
